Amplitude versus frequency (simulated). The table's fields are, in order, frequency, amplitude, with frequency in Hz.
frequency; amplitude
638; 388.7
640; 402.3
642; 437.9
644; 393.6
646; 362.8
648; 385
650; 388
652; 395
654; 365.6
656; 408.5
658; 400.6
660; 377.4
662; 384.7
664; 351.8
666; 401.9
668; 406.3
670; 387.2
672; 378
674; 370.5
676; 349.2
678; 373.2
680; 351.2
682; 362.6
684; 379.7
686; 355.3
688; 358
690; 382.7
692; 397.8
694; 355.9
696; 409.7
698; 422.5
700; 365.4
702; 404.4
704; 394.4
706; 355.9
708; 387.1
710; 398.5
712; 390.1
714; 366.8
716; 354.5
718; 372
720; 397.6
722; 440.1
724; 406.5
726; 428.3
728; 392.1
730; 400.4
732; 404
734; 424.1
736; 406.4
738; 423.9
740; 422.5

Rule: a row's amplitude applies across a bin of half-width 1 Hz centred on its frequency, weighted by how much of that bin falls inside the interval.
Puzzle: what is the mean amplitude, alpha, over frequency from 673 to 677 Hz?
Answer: 360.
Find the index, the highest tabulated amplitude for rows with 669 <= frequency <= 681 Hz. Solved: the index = 387.2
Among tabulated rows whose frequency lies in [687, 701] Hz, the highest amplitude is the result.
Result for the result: 422.5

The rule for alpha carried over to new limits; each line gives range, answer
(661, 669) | 386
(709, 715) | 385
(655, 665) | 385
